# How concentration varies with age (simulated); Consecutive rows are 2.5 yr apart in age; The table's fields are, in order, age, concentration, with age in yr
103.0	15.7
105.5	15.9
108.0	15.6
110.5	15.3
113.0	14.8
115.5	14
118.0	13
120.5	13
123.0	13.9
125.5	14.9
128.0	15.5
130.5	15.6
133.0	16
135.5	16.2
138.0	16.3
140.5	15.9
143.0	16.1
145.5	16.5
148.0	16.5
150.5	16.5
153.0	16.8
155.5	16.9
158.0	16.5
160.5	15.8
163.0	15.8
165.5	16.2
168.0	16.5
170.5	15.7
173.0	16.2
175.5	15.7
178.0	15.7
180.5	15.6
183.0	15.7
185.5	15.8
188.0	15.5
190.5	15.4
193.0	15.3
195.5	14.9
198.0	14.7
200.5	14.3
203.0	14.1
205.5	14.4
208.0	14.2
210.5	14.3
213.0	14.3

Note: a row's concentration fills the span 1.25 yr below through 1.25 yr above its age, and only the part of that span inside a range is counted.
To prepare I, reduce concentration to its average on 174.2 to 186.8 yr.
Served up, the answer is 15.7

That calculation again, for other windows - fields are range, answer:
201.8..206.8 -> 14.3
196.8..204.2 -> 14.4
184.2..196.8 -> 15.4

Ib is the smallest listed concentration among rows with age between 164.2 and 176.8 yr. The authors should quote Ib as 15.7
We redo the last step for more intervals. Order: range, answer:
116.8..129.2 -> 13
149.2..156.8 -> 16.5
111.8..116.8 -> 14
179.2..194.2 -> 15.3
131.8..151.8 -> 15.9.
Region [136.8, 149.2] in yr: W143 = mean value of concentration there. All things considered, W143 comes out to 16.3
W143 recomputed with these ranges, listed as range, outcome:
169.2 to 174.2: 16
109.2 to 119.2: 14.3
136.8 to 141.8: 16.1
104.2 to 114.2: 15.4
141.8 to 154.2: 16.5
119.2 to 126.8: 13.9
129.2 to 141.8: 16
